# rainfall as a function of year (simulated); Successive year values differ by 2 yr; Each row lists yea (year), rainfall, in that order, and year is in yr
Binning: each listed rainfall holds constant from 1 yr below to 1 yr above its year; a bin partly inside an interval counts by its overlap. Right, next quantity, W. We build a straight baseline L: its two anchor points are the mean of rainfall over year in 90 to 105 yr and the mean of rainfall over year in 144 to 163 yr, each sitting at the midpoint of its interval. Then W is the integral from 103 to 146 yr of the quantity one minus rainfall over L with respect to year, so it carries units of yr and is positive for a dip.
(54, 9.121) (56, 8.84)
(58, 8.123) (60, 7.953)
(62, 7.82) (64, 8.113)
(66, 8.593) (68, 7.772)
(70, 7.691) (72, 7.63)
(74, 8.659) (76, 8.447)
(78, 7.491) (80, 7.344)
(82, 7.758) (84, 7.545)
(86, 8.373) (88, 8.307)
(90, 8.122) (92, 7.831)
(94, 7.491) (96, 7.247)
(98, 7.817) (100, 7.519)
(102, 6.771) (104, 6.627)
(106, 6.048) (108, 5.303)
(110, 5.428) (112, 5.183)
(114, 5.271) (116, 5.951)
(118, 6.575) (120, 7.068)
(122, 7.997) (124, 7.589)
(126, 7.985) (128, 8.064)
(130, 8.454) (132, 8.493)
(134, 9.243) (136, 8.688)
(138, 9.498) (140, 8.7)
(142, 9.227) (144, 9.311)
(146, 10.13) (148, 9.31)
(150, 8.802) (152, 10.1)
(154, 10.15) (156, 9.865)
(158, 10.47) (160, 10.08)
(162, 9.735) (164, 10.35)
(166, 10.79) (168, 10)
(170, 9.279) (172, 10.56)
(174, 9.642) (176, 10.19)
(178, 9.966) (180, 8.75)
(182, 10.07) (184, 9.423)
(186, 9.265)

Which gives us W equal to 5.5 yr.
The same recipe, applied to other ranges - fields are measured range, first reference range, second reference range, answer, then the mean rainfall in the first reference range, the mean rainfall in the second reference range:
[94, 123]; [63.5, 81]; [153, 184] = 7.3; 7.97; 9.97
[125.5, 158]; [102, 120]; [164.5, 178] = -4.7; 5.92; 10.1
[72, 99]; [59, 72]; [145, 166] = 1.7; 7.96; 9.94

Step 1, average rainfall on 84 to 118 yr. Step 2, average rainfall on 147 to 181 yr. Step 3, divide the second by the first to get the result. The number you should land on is 1.44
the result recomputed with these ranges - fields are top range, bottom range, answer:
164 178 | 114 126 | 1.45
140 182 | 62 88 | 1.23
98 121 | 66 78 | 0.77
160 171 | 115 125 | 1.43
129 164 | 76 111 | 1.30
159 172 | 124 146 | 1.15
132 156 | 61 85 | 1.18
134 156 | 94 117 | 1.48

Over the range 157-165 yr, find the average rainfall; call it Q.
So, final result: 10.2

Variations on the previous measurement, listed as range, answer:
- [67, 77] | 8.04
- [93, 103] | 7.37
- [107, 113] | 5.3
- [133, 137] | 8.97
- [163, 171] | 10.1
